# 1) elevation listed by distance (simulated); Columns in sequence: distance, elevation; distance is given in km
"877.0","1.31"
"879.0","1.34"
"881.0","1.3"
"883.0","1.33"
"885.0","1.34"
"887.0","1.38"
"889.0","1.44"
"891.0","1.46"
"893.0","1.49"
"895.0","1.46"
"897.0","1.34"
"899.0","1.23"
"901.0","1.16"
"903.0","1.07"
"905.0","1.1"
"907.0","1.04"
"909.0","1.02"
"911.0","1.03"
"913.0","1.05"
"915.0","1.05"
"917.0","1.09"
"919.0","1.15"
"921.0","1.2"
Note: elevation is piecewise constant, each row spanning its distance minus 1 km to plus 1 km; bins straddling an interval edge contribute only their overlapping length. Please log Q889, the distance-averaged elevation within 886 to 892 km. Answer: 1.43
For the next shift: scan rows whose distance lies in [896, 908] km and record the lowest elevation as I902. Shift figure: 1.04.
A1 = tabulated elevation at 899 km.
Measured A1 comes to 1.23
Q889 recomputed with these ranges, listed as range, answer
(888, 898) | 1.44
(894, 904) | 1.25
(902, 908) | 1.07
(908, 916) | 1.04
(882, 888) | 1.35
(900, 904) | 1.11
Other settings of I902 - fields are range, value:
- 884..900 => 1.23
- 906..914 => 1.02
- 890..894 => 1.46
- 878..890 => 1.3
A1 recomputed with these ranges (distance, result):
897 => 1.34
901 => 1.16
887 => 1.38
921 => 1.2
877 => 1.31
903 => 1.07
